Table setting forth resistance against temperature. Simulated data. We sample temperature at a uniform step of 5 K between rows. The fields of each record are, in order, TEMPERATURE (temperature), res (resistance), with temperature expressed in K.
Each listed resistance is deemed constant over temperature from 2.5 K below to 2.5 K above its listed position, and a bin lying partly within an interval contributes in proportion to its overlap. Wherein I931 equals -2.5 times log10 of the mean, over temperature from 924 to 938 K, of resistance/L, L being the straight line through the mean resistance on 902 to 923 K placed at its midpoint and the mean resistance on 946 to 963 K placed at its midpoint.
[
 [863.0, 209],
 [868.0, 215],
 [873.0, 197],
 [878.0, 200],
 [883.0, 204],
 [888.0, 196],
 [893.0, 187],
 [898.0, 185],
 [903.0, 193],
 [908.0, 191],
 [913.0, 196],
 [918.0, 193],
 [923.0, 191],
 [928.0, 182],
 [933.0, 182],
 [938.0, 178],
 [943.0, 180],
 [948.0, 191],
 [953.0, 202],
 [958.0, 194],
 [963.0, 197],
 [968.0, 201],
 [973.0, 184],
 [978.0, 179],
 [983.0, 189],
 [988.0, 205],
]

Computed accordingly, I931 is 0.07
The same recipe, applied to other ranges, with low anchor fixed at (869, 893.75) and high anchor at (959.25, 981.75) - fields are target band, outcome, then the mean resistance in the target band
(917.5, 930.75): 0.04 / 188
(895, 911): 0.04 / 190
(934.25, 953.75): 0.04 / 186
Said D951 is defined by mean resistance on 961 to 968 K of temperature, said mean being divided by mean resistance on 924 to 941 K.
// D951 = 1.09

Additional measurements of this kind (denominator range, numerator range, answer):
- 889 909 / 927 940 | 0.95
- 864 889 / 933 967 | 0.94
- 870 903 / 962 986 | 0.97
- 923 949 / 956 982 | 1.04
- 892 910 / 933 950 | 0.97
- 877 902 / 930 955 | 0.96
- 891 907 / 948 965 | 1.04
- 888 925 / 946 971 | 1.03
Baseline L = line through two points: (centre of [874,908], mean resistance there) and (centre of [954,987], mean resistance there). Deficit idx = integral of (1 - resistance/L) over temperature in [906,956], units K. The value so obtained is 1.12 K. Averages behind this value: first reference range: 194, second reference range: 192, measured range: 189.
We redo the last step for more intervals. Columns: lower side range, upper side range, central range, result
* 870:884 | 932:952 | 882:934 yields 0.5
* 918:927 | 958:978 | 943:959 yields -0.2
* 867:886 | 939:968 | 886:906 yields 1.0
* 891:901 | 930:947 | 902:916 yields -0.7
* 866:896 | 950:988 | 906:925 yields 0.4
